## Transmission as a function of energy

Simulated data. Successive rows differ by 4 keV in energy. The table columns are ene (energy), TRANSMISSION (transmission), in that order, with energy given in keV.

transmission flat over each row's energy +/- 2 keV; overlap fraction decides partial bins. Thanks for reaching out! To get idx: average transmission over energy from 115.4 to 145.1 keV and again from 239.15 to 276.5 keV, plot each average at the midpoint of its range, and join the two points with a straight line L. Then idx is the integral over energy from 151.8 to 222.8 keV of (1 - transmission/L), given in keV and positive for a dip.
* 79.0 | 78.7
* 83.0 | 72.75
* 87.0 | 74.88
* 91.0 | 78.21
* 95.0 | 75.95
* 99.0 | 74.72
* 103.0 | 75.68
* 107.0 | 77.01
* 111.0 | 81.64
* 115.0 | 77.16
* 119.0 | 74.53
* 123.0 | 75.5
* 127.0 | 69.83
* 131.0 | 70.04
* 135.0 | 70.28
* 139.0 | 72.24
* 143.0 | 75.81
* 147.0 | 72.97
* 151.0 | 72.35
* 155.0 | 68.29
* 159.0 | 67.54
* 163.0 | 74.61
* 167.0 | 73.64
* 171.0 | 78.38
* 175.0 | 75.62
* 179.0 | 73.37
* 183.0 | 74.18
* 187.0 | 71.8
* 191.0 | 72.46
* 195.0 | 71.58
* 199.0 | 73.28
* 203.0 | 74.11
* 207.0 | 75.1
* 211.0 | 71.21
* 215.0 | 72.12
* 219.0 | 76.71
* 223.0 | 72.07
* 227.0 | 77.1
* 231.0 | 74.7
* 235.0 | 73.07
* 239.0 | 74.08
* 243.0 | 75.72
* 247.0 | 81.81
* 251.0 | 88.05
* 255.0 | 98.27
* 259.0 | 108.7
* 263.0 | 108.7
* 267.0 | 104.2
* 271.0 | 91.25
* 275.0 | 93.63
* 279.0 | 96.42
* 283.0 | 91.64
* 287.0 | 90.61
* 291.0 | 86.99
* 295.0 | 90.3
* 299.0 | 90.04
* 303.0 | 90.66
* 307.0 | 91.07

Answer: 7.7 keV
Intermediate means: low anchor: 72.9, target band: 73.1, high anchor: 93.5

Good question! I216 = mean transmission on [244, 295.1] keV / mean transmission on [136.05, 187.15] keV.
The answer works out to 1.3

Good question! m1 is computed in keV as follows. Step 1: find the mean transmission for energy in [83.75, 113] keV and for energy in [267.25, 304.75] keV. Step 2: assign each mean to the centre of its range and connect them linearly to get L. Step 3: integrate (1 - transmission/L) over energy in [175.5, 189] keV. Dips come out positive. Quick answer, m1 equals 1.6 keV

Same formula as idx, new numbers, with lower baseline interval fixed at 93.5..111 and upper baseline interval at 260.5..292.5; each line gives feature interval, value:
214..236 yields 3.8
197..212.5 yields 2.5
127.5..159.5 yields 3.8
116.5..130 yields 1.0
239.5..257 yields 1.5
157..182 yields 3.0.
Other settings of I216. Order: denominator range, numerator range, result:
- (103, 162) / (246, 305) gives 1.29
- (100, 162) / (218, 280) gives 1.19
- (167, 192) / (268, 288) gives 1.26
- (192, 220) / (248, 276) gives 1.34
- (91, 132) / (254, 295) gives 1.28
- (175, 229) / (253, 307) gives 1.30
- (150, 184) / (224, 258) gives 1.11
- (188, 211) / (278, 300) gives 1.24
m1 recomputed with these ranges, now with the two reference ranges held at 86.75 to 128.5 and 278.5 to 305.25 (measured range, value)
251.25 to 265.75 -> -2.5 keV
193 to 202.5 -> 1.2 keV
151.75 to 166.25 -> 1.7 keV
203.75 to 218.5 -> 1.9 keV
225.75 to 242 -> 2.1 keV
